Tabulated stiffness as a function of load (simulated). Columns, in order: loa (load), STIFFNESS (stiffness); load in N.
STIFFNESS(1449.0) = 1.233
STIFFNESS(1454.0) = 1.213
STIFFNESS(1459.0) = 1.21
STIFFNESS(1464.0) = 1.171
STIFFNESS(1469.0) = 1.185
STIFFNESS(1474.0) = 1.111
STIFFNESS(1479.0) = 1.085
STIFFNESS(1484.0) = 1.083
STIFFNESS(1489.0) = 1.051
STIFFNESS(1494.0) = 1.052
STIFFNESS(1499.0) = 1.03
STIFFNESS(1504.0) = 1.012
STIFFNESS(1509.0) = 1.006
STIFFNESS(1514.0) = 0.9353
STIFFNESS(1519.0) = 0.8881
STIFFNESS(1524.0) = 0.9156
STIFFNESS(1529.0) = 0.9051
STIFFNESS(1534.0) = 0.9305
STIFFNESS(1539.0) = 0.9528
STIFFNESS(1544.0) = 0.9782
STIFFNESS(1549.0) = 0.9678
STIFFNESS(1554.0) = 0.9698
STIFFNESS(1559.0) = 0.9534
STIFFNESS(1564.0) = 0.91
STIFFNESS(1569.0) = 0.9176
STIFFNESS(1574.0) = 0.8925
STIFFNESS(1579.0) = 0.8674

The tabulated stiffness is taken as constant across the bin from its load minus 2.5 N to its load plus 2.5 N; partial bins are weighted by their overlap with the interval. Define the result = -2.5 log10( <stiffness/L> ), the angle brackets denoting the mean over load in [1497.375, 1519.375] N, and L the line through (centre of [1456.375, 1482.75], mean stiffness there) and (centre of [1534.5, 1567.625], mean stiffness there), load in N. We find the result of 0.081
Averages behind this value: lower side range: 1.15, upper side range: 0.953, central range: 0.98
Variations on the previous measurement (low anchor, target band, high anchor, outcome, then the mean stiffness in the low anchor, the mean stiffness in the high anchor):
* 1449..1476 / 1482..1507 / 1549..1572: 0.06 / 1.18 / 0.94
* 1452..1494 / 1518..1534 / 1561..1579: 0.11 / 1.13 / 0.903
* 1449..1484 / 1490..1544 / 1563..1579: 0.08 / 1.16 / 0.9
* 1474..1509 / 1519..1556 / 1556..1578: 0.03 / 1.05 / 0.916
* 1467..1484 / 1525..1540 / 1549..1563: 0.09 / 1.12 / 0.957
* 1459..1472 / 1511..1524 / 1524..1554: 0.11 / 1.18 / 0.946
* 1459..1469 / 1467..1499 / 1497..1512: 0.02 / 1.18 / 1.01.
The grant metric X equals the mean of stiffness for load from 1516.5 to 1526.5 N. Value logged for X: 0.902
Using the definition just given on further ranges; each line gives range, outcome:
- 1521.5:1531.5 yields 0.91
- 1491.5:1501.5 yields 1.04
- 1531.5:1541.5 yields 0.942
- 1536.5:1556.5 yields 0.967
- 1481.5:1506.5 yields 1.05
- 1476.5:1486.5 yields 1.08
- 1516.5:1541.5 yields 0.918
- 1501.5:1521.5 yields 0.96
